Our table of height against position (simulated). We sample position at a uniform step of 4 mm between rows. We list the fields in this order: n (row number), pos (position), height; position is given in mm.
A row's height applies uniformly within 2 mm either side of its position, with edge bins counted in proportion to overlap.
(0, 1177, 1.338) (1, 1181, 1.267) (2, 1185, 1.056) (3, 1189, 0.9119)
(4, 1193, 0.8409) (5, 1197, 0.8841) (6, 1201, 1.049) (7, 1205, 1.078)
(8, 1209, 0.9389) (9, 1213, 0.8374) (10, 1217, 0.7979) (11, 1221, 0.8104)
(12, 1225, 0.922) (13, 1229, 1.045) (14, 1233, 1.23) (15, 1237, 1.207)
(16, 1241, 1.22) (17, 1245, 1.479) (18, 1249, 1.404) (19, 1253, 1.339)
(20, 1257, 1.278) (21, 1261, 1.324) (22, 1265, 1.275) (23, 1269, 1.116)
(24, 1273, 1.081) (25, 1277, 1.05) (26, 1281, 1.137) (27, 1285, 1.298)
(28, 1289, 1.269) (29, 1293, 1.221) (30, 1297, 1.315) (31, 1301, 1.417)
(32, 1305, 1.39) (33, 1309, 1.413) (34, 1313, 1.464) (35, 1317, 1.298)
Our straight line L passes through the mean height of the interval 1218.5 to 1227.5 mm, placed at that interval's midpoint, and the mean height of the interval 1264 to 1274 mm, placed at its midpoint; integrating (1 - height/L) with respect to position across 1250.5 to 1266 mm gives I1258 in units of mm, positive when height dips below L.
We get -3.2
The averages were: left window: 0.872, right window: 1.15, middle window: 1.31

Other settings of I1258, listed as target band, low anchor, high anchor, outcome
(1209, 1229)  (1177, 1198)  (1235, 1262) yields 5.23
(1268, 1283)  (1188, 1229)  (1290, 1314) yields 1.69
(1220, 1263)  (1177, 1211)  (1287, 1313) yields -1.57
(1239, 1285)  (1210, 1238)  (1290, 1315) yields -3.80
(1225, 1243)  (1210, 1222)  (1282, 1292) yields -4.03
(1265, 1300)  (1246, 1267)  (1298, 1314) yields 4.50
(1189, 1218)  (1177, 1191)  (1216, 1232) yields 2.79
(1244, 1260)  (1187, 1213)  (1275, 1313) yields -3.29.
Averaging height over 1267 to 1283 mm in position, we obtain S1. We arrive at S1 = 1.1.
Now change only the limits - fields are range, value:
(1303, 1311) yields 1.4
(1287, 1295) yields 1.25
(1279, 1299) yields 1.25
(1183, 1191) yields 0.984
